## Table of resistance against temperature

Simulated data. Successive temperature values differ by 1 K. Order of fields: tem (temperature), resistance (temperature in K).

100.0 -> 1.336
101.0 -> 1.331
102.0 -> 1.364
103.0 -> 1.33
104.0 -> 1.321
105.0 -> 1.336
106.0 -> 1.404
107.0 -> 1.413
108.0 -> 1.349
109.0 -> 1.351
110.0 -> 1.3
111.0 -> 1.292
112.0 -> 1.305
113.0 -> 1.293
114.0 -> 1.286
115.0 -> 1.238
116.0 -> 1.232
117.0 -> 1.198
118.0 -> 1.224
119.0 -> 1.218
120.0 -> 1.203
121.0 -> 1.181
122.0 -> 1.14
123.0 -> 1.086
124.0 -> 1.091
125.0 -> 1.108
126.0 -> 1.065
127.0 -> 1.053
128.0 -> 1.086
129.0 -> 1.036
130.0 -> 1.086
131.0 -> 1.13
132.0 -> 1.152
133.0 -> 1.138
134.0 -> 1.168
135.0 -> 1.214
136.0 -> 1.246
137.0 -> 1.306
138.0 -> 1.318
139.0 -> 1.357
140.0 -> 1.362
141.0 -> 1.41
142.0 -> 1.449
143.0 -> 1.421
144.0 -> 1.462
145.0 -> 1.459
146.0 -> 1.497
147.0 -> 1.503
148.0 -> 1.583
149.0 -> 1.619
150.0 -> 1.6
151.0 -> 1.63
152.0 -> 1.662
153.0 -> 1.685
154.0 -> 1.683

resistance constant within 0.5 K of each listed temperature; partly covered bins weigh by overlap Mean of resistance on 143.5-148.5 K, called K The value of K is 1.5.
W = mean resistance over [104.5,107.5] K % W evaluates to 1.38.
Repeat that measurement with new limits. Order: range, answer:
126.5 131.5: 1.08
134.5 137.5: 1.26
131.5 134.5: 1.15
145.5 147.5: 1.5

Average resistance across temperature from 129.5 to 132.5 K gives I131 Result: 1.12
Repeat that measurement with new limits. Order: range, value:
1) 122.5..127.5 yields 1.08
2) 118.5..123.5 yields 1.17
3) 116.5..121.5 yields 1.2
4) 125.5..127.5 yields 1.06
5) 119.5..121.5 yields 1.19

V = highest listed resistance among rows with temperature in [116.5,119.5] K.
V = 1.224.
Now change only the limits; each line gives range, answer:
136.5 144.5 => 1.462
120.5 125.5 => 1.181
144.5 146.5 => 1.497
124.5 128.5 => 1.108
